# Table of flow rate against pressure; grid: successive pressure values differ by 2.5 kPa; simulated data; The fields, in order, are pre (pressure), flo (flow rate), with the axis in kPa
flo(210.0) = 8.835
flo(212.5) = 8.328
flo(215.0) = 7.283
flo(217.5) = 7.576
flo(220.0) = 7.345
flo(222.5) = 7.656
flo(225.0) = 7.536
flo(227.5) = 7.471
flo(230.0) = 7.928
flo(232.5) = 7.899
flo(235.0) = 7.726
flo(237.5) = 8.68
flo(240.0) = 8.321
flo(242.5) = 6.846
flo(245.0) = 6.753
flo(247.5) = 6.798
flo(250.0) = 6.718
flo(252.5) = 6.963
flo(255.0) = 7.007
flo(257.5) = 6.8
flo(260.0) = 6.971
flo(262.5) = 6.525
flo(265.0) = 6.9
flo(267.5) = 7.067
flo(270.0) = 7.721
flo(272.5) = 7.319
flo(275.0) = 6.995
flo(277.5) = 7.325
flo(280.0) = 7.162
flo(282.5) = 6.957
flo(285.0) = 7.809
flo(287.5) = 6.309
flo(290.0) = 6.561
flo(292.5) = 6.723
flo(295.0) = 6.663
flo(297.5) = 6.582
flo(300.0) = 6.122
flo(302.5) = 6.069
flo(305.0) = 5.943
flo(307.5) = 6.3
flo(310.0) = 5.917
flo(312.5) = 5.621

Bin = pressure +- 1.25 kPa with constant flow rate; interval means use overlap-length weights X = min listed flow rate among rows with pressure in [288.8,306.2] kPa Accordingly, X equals 5.943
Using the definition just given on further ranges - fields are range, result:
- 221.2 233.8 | 7.471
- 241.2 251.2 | 6.718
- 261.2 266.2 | 6.525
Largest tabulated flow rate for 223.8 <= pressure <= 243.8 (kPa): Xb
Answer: 8.68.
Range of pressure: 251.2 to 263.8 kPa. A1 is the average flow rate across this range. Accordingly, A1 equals 6.85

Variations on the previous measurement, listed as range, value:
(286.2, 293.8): 6.54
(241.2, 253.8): 6.82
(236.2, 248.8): 7.48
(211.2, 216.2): 7.82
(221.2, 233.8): 7.7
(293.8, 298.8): 6.62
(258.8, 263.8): 6.75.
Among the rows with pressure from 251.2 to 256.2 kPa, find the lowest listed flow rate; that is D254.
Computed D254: 6.963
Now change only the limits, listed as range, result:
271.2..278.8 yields 6.995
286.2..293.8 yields 6.309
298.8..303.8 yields 6.069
